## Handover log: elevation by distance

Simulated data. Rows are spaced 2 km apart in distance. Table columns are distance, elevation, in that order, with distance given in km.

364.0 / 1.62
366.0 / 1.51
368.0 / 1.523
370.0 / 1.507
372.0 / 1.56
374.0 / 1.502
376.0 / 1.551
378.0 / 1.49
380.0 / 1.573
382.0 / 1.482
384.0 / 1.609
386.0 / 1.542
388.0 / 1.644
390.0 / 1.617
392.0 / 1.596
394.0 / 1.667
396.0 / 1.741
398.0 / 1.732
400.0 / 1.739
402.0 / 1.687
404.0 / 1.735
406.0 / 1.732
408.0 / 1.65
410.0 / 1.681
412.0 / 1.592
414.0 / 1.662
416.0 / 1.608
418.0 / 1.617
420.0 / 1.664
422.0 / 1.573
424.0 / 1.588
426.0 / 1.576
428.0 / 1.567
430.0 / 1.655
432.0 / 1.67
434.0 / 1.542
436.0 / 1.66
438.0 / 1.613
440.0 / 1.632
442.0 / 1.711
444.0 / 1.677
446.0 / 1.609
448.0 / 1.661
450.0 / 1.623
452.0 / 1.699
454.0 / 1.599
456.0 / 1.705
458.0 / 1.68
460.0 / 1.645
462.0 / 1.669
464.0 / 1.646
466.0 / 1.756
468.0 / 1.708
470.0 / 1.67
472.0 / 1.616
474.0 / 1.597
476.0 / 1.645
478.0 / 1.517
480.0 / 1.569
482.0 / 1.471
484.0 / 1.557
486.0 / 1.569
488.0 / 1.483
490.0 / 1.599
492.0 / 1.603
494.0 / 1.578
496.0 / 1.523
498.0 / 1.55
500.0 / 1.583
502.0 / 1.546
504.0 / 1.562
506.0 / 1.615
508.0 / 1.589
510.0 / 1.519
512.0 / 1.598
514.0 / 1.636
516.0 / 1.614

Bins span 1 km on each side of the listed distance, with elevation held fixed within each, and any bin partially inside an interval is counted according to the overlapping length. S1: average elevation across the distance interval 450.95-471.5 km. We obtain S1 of 1.68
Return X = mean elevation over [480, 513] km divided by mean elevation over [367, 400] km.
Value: 0.98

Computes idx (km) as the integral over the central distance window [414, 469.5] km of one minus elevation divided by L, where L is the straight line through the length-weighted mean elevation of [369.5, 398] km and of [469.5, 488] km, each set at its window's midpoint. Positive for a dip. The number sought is -2.4 km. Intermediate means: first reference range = 1.58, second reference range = 1.57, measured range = 1.64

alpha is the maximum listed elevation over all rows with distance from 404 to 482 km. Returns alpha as 1.756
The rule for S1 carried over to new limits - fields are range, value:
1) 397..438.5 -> 1.65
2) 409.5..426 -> 1.62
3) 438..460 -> 1.66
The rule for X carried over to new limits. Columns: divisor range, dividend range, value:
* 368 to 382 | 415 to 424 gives 1.06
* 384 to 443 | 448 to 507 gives 0.98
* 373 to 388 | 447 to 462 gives 1.08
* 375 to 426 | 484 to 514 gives 0.96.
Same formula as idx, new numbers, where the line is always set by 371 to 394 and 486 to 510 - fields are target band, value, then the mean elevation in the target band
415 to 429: -0.3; 1.6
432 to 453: -1.1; 1.64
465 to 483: -0.6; 1.62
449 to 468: -1.3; 1.67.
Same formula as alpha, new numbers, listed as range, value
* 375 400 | 1.741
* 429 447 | 1.711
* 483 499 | 1.603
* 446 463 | 1.705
